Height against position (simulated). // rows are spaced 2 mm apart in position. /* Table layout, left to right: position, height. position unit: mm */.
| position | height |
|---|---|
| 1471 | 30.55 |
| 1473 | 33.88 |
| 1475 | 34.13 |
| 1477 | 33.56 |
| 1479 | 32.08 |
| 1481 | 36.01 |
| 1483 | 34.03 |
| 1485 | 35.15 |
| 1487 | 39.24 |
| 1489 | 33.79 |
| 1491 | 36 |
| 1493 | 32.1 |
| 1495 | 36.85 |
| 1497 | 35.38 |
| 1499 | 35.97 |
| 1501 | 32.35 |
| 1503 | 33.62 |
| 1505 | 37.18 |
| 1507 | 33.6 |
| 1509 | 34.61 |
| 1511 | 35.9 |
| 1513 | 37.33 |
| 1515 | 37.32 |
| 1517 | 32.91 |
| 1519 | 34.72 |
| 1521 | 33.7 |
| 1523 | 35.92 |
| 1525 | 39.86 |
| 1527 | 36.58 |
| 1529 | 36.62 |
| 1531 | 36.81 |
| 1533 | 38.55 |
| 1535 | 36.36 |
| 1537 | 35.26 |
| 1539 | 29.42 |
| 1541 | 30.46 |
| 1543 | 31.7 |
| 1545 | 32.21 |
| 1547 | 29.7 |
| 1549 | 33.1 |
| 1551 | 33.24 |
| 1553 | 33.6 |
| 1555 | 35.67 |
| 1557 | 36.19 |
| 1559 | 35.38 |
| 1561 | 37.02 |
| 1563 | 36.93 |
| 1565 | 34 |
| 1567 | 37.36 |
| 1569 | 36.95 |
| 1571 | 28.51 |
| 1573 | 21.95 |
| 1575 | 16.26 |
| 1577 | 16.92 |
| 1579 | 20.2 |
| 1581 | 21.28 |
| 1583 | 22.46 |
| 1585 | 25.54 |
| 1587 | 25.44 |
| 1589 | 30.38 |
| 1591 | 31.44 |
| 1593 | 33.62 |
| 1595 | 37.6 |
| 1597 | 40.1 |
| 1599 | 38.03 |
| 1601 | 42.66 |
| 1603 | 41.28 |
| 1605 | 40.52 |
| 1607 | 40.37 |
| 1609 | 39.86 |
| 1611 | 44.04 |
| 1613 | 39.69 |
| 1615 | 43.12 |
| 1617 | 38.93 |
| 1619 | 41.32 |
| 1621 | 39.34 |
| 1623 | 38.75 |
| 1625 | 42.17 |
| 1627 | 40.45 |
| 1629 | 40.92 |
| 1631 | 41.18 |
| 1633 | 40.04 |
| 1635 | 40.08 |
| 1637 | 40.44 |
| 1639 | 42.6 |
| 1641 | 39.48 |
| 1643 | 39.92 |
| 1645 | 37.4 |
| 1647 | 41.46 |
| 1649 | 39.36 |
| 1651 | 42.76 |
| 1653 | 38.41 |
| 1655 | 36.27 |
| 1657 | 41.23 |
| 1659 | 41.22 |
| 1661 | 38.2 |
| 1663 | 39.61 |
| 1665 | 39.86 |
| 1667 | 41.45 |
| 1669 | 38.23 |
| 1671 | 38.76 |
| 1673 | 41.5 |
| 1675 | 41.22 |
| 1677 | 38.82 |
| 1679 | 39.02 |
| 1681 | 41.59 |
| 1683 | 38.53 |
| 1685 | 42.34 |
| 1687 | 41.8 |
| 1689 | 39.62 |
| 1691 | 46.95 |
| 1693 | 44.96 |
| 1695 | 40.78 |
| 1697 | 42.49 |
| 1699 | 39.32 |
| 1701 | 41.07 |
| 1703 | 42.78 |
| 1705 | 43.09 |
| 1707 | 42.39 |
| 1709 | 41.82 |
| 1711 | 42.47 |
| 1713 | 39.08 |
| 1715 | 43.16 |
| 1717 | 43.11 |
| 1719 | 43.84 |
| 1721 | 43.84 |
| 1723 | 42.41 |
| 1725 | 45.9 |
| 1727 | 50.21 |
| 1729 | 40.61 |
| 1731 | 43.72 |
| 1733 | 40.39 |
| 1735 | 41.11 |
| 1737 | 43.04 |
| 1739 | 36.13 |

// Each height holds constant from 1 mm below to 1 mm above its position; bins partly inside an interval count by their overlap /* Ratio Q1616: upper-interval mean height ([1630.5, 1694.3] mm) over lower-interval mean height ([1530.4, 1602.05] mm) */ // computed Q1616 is 1.28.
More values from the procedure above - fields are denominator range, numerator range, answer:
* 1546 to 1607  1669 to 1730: 1.32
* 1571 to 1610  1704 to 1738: 1.40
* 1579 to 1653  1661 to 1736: 1.11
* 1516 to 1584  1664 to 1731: 1.31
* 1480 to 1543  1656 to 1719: 1.17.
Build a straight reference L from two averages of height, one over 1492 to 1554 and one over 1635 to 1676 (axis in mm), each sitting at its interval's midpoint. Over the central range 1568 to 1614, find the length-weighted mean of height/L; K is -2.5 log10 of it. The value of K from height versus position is 0.17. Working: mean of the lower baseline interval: 34.6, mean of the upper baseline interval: 40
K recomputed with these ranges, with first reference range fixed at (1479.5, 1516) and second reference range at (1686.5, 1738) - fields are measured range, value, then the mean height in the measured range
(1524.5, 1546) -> 0.06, 34.8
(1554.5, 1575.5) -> 0.15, 32.7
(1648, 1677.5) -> 0.03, 39.8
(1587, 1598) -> 0.14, 33.8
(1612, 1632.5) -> -0.03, 40.6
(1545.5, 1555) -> 0.14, 32.7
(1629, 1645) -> -0.01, 40.4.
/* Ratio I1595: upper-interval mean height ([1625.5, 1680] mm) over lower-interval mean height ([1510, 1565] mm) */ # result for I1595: 1.1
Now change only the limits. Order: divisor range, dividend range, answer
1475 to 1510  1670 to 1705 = 1.19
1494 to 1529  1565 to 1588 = 0.71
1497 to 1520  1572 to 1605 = 0.84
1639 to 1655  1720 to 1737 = 1.09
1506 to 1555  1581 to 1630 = 1.07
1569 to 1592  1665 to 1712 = 1.70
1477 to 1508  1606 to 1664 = 1.16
